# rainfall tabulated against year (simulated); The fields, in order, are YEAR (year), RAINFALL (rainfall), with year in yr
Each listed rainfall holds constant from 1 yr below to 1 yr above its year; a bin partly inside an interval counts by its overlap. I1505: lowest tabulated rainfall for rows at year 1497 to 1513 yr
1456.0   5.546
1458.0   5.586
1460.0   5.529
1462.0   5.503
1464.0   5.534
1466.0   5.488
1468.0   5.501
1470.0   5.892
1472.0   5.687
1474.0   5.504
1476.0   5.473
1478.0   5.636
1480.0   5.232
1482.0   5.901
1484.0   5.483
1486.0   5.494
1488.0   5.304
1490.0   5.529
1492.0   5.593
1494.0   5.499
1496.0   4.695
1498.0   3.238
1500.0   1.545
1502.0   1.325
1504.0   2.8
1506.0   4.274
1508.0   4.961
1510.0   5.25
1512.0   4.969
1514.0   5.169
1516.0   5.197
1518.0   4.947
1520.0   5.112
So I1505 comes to 1.325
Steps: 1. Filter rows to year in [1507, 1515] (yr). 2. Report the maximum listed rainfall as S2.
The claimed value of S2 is 5.25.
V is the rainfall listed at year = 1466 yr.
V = 5.488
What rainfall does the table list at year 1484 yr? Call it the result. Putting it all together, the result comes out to 5.483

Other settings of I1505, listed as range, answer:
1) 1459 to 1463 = 5.503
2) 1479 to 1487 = 5.232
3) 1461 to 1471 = 5.488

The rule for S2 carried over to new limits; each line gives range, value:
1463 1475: 5.892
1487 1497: 5.593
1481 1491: 5.901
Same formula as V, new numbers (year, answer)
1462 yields 5.503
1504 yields 2.8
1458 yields 5.586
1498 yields 3.238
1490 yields 5.529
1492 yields 5.593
